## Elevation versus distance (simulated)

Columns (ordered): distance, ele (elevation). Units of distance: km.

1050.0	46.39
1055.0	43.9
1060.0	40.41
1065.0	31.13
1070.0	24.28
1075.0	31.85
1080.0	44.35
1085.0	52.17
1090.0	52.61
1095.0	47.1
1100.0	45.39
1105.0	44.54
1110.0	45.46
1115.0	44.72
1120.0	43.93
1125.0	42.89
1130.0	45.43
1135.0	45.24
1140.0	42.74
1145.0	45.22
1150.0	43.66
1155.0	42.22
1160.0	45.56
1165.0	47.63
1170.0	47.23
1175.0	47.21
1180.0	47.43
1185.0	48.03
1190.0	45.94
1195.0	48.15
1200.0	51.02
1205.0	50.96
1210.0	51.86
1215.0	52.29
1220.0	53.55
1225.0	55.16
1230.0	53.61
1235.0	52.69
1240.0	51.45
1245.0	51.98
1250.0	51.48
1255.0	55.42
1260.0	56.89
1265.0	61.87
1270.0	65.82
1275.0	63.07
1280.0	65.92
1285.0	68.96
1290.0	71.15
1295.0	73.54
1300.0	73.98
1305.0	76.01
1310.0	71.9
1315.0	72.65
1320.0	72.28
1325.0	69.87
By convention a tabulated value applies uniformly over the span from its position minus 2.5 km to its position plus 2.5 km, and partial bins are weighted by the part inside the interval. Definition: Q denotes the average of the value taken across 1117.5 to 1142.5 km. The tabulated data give 44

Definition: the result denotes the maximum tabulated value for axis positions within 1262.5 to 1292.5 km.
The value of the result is 71.15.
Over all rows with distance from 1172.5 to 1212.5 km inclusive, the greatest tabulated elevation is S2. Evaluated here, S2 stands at 51.86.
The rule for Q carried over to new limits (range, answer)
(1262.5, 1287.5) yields 65.1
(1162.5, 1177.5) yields 47.4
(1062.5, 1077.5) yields 29.1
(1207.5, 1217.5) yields 52.1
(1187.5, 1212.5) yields 49.6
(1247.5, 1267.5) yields 56.4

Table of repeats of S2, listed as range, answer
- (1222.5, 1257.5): 55.42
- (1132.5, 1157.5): 45.24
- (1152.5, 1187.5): 48.03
